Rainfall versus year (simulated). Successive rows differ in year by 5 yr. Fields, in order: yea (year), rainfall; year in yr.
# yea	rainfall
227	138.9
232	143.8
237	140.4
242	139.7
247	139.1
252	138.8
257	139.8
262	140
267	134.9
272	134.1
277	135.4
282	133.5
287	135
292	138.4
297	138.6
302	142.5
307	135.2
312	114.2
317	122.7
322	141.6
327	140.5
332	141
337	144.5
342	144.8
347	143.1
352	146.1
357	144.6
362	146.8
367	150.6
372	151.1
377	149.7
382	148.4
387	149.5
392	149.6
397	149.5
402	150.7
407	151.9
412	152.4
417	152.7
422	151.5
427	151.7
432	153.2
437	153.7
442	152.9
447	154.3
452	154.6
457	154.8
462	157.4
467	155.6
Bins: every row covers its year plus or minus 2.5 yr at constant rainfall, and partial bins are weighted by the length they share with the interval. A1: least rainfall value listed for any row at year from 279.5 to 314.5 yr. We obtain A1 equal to 114.2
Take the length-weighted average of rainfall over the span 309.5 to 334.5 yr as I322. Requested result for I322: 132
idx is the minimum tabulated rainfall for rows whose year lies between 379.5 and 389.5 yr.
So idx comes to 148.4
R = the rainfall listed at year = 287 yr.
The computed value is 135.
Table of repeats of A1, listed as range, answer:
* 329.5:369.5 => 141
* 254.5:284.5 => 133.5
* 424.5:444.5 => 151.7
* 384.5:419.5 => 149.5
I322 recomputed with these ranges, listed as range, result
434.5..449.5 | 154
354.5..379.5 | 149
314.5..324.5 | 132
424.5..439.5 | 153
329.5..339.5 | 143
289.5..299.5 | 138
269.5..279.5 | 135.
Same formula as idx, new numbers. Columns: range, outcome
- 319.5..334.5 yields 140.5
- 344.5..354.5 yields 143.1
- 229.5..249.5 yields 139.1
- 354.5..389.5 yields 144.6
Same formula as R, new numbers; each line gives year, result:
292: 138.4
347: 143.1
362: 146.8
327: 140.5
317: 122.7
